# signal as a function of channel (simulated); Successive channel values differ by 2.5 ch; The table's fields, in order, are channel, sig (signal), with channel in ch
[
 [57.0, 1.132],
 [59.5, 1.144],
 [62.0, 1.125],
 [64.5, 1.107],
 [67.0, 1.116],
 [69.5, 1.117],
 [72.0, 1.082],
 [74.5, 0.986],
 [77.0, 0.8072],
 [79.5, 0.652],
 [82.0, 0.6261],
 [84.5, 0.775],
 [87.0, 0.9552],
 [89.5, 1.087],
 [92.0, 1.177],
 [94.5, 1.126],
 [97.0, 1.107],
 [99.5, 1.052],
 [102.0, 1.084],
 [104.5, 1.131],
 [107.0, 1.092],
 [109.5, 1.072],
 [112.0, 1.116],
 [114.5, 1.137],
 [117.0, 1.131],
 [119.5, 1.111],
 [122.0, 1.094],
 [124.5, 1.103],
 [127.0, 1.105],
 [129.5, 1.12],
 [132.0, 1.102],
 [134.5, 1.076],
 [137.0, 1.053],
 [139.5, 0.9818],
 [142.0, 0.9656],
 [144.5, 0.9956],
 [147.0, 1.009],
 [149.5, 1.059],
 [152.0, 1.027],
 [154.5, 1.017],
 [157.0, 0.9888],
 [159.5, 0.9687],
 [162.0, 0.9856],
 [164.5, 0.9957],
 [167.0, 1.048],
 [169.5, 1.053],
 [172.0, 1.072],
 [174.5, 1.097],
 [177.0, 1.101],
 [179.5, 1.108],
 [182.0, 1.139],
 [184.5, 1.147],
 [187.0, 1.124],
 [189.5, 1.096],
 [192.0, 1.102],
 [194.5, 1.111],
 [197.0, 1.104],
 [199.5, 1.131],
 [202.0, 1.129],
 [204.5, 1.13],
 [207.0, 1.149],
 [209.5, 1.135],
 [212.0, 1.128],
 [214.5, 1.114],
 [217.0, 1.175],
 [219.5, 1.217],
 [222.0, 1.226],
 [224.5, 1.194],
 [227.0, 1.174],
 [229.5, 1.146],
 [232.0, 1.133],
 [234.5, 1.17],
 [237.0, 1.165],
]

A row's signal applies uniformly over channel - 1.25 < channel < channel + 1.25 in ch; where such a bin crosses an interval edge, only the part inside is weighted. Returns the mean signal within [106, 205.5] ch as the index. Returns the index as 1.07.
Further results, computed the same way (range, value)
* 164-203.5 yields 1.1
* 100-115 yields 1.1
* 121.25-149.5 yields 1.05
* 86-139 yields 1.1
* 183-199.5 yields 1.12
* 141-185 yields 1.04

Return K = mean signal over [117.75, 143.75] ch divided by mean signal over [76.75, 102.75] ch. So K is 1.1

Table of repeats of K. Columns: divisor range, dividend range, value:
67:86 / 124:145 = 1.20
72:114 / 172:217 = 1.13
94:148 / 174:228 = 1.05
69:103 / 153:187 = 1.09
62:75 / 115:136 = 1.01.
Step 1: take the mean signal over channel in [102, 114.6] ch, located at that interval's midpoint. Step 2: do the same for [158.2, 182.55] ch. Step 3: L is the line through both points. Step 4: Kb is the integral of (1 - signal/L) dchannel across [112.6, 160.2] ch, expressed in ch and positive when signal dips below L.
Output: 1.1 ch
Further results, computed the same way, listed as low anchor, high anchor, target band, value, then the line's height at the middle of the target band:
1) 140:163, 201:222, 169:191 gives -0.7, 1.07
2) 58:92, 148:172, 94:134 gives -4.4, 0.996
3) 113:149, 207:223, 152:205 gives 2.2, 1.12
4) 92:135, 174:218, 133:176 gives 3.5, 1.11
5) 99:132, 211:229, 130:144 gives 1.0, 1.12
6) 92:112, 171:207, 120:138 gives 0.2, 1.11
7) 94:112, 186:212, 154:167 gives 1.4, 1.11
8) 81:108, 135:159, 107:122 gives -1.4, 1.02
